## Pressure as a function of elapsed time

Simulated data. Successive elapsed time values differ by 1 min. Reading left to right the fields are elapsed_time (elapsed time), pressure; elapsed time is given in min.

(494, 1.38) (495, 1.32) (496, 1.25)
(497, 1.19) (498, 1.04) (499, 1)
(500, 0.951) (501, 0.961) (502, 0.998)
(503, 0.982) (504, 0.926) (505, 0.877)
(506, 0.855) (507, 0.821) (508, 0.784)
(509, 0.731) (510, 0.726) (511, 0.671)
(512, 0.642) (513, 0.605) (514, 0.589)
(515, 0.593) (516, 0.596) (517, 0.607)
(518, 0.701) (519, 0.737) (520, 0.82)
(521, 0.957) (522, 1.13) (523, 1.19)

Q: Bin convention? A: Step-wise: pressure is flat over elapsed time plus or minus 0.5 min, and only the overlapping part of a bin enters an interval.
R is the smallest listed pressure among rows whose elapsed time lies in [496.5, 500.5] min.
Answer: 0.951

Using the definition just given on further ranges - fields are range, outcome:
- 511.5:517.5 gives 0.589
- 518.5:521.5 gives 0.737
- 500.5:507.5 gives 0.821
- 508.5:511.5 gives 0.671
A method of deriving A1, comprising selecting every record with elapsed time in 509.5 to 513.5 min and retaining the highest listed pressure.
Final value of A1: 0.726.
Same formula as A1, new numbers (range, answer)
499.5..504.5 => 0.998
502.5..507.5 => 0.982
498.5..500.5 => 1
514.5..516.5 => 0.596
